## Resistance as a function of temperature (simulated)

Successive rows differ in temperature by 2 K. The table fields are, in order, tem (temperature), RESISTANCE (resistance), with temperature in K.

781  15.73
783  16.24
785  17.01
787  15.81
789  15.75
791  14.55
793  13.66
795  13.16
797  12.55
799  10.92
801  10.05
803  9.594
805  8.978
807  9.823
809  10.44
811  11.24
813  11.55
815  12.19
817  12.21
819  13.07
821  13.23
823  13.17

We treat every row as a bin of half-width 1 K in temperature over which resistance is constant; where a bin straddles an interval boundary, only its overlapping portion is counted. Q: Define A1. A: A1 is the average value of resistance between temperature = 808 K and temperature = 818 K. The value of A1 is 11.5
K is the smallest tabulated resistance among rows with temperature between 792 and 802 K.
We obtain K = 10.05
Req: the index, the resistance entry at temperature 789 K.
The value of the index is 15.75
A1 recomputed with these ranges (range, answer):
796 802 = 11.2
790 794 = 14.1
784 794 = 15.4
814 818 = 12.2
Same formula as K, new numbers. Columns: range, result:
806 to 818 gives 9.823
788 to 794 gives 13.66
